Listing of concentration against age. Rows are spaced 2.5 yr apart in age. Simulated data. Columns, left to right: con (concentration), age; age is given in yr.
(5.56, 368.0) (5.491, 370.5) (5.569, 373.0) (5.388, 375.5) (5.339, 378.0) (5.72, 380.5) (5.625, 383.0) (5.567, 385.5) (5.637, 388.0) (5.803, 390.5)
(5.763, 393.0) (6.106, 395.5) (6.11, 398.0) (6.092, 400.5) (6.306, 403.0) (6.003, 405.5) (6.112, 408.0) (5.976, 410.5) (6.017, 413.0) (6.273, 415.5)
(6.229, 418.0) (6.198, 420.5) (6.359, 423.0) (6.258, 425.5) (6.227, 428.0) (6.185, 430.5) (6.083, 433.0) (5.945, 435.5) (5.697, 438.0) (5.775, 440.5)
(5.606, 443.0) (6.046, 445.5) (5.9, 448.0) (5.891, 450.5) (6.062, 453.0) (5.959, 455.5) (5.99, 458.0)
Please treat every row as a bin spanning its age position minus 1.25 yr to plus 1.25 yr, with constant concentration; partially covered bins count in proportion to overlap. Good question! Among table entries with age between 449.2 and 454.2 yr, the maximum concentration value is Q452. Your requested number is 6.062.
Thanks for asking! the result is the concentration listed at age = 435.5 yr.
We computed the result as 5.945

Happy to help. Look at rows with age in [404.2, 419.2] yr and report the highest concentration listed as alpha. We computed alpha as 6.273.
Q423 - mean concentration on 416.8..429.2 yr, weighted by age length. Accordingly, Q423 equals 6.25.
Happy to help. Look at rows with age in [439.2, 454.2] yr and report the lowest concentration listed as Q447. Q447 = 5.606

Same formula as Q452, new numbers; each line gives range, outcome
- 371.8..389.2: 5.72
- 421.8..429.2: 6.359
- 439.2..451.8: 6.046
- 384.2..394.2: 5.803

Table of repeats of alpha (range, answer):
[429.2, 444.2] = 6.185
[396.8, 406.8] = 6.306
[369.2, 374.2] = 5.569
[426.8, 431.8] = 6.227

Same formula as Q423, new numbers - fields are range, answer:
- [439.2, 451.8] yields 5.84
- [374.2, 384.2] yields 5.52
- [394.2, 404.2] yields 6.15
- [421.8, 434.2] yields 6.22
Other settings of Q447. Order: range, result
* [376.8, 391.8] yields 5.339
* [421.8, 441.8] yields 5.697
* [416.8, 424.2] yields 6.198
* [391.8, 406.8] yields 5.763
